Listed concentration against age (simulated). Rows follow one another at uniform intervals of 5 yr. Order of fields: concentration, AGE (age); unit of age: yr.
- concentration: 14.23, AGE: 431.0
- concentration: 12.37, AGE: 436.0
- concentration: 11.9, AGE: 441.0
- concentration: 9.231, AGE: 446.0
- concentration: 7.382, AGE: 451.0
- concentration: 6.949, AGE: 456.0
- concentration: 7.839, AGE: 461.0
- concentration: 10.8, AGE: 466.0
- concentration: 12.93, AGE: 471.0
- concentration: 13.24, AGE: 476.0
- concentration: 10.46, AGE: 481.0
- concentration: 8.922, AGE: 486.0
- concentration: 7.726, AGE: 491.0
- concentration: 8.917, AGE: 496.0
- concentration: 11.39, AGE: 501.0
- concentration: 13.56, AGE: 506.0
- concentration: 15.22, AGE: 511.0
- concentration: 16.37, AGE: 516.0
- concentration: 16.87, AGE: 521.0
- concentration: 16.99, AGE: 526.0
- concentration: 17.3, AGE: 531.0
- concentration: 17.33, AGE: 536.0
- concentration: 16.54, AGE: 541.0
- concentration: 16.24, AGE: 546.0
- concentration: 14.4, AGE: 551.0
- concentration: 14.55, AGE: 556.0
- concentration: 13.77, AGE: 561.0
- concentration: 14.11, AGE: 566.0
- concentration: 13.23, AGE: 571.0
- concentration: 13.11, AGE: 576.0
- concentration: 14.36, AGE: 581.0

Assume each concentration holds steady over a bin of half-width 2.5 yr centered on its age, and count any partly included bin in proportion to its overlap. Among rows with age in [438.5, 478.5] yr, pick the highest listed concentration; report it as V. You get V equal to 13.24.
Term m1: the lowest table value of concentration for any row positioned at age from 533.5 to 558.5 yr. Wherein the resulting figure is 14.4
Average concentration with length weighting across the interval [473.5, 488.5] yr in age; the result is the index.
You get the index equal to 10.9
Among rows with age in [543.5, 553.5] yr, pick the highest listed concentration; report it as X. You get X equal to 16.24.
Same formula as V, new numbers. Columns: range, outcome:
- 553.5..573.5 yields 14.55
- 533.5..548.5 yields 17.33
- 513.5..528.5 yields 16.99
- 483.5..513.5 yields 15.22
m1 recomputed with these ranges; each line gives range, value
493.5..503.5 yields 8.917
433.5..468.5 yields 6.949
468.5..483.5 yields 10.46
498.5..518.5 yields 11.39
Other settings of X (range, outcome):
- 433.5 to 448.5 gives 12.37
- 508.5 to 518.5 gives 16.37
